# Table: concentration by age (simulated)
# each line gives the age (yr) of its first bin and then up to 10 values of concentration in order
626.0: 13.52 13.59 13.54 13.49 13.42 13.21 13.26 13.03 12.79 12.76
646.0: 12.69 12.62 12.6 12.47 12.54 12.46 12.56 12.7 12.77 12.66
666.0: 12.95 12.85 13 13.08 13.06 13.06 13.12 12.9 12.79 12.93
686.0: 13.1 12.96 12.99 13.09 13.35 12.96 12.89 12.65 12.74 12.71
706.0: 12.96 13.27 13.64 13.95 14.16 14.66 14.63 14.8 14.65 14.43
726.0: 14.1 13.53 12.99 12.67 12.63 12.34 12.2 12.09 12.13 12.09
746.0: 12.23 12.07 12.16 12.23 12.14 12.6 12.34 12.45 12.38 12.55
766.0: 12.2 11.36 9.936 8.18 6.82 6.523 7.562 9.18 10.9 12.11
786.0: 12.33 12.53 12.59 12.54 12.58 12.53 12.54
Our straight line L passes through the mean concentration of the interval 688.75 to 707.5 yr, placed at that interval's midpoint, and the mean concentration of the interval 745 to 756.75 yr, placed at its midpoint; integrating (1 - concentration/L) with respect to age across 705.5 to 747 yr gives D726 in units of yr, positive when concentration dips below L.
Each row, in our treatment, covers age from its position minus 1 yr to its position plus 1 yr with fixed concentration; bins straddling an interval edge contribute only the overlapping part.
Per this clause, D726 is -2.6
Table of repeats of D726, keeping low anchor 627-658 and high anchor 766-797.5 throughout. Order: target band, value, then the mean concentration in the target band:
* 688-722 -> -4.58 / 13.5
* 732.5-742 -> -0.81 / 12.3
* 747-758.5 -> -1.21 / 12.3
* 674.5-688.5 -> -0.79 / 13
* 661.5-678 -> -0.60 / 12.9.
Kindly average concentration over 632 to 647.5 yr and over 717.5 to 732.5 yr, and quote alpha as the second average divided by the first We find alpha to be 1.1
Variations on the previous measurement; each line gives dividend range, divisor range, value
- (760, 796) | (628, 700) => 0.84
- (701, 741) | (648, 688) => 1.05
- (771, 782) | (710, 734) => 0.57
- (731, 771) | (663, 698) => 0.93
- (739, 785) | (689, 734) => 0.82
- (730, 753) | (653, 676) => 0.96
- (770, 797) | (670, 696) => 0.80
